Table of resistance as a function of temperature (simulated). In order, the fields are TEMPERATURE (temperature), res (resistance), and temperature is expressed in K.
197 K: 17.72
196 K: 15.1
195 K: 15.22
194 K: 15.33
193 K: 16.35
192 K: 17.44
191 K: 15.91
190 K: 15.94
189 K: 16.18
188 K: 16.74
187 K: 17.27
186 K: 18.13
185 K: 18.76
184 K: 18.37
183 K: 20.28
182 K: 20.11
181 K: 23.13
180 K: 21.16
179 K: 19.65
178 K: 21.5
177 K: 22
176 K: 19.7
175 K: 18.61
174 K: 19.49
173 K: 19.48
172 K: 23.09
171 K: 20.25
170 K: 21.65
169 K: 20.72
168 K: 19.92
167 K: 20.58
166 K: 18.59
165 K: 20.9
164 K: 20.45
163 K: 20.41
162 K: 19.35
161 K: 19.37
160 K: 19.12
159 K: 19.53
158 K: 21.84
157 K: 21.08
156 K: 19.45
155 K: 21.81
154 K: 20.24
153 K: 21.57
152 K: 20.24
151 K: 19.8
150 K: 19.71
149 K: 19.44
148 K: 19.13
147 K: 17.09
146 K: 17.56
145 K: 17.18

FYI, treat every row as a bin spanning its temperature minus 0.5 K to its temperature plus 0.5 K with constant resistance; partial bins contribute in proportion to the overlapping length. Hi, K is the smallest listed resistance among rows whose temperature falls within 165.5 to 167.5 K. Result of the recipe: 18.59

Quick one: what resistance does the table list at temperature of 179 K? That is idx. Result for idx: 19.65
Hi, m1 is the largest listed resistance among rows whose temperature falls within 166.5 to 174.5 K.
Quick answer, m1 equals 23.09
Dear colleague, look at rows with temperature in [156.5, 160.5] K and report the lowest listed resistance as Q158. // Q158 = 19.12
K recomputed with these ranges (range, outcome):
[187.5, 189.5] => 16.18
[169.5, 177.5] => 18.61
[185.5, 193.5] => 15.91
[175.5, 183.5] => 19.65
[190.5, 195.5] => 15.22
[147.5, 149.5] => 19.13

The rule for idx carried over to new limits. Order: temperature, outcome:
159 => 19.53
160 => 19.12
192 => 17.44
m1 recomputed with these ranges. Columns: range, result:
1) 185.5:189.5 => 18.13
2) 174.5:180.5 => 22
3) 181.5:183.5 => 20.28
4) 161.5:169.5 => 20.9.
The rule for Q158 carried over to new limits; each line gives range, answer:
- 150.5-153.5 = 19.8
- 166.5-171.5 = 19.92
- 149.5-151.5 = 19.71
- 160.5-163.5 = 19.35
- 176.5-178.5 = 21.5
